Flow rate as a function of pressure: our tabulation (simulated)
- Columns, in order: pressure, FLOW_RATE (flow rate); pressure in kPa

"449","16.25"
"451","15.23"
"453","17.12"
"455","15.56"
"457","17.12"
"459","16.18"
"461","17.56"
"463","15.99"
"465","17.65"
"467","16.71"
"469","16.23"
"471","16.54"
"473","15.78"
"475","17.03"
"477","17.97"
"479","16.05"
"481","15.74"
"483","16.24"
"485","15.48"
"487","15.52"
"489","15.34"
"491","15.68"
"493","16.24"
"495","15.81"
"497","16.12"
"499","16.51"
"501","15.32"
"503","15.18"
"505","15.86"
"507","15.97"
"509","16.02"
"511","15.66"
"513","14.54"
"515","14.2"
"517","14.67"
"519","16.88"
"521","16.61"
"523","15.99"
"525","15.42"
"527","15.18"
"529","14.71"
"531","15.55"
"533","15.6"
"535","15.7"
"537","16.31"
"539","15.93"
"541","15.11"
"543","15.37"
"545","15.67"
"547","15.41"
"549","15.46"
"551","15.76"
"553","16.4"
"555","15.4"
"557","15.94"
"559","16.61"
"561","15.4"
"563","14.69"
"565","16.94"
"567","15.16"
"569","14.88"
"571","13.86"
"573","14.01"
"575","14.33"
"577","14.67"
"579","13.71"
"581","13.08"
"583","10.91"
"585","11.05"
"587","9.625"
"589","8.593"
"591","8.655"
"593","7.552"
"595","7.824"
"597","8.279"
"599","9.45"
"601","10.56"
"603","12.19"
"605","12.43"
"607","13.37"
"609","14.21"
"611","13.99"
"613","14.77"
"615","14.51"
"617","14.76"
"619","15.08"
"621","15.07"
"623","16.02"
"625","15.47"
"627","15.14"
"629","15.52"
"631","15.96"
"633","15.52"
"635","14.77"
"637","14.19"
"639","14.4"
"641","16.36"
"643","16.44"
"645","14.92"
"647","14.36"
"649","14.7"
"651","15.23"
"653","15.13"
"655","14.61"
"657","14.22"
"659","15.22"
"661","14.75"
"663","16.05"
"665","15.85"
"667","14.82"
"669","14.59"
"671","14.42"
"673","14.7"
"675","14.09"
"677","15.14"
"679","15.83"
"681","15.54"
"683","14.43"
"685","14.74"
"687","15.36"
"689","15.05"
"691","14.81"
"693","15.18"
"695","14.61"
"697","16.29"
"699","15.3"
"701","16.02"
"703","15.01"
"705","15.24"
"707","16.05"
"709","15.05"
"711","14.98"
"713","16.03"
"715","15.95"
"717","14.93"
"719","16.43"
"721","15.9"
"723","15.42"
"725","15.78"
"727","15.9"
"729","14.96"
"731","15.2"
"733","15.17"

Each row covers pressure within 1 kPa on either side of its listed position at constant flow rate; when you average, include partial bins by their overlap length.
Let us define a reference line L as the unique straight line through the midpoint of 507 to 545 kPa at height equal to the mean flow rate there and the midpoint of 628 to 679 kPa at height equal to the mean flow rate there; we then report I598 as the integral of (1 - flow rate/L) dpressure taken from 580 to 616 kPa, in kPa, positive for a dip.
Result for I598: 9.7 kPa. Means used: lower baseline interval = 15.5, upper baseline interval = 15.1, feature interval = 11.2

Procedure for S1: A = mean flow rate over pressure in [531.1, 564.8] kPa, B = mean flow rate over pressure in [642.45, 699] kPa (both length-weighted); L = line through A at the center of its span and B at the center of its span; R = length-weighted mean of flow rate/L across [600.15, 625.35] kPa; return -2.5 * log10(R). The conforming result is 0.098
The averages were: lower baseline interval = 15.7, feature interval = 14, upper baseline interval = 15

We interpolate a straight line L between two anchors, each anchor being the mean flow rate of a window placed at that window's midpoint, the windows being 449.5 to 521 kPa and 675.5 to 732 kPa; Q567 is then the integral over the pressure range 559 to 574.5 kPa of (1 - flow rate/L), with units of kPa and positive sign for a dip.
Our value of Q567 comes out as 0.72 kPa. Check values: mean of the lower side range 16.1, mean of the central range 15.1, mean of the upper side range 15.4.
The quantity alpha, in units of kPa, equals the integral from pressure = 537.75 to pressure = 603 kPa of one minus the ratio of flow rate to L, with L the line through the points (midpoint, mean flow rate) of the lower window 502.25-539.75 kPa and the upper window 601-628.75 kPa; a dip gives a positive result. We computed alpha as 7.1 kPa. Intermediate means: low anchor 15.6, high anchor 14.3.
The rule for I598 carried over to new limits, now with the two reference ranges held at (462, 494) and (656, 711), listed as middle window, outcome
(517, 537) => 0.3 kPa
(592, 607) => 5.4 kPa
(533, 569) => 0.4 kPa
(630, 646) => 0.1 kPa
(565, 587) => 3.1 kPa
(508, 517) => 0.6 kPa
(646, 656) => 0.3 kPa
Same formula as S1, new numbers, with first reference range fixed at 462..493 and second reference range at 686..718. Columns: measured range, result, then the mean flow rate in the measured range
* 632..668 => 0.03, 15.1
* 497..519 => 0.04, 15.5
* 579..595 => 0.50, 10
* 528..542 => 0.03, 15.6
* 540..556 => 0.03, 15.6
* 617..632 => 0.02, 15.4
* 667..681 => 0.04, 14.8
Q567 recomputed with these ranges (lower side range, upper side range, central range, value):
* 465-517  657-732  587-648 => 8.74 kPa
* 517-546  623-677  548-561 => -0.27 kPa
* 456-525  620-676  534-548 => 0.10 kPa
